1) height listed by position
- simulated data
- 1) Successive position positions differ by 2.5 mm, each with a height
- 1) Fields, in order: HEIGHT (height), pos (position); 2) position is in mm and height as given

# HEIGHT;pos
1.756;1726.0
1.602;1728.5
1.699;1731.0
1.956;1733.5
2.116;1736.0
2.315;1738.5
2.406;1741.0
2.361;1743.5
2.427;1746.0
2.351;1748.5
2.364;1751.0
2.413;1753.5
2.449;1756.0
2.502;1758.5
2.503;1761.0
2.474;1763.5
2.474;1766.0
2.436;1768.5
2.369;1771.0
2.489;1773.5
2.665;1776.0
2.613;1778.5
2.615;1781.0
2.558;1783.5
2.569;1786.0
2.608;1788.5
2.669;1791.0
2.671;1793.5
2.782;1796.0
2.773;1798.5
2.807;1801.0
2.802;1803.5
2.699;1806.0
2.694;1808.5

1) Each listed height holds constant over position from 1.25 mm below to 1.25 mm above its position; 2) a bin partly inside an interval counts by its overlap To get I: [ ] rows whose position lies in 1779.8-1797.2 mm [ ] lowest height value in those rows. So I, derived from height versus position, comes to 2.558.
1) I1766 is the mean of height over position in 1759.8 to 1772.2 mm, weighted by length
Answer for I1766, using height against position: 2.45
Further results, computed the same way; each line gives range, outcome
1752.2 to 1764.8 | 2.47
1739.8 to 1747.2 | 2.4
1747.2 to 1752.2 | 2.36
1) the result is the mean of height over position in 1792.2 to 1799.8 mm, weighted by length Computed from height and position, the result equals 2.74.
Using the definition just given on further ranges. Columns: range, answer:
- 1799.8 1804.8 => 2.8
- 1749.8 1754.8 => 2.39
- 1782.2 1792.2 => 2.6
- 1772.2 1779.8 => 2.59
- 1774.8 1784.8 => 2.61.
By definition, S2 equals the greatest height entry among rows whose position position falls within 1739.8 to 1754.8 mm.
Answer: 2.427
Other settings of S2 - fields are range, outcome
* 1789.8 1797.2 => 2.782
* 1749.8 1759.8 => 2.502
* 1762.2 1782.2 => 2.665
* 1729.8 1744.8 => 2.406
